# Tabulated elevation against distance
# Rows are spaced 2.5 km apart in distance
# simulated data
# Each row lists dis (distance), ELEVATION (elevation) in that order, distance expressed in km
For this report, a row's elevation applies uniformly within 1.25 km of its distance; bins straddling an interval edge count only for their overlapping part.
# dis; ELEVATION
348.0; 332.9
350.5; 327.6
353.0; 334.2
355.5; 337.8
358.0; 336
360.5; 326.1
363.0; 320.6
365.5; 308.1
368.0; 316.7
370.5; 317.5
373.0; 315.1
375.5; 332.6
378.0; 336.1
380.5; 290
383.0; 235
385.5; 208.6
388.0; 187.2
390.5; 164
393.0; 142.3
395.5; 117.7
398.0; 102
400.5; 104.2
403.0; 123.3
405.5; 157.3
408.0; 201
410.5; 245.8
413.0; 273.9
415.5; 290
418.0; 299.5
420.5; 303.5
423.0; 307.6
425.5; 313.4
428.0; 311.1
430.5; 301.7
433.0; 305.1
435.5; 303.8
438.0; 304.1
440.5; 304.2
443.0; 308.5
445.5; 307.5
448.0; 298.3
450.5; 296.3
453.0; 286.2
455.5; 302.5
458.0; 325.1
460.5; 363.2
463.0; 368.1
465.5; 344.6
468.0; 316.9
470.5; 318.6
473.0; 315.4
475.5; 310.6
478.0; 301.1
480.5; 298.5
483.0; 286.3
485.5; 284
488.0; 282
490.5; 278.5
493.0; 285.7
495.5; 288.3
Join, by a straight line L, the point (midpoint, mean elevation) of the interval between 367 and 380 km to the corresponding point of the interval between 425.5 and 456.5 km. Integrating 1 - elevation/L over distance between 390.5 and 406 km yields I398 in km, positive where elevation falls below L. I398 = 9.3 km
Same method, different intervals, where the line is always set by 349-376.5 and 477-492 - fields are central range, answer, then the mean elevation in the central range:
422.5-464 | -1.6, 312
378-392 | 4.1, 226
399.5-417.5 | 6.1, 205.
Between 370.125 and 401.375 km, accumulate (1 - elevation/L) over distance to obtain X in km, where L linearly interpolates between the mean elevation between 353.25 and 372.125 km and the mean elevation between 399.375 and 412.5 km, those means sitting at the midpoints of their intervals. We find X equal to 4.2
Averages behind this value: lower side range 324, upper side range 173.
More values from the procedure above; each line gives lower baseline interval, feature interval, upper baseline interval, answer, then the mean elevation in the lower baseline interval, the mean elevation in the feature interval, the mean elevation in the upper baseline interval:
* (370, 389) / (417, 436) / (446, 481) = -0.4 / 277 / 306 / 318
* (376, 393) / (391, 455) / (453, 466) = 8.5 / 234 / 252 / 335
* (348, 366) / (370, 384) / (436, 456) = 0.8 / 328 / 305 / 301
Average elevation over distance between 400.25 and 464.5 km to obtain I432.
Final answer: 284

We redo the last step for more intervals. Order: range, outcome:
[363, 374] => 315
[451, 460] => 309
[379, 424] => 209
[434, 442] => 304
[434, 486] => 312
